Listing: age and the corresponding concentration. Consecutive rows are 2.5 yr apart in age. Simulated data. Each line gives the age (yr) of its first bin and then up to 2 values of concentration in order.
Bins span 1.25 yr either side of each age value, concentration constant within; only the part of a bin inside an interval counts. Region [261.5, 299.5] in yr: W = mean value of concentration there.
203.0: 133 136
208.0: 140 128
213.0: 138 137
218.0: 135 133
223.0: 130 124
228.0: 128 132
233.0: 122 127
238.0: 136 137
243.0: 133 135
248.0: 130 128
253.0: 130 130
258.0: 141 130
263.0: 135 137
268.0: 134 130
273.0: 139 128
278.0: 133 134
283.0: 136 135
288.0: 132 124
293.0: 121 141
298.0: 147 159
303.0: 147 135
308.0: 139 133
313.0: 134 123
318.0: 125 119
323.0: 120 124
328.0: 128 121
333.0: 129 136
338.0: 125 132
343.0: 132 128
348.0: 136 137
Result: 134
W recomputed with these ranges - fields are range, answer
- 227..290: 132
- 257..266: 136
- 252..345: 132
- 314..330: 123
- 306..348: 128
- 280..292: 132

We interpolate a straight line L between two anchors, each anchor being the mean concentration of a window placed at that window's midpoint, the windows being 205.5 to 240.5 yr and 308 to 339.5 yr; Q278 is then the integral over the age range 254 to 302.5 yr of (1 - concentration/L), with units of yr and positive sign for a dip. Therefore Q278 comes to -2.3 yr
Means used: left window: 132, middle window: 135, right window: 127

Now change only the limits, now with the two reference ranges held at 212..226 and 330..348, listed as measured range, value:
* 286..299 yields -0.2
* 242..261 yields 0.0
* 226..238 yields 0.4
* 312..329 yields 0.8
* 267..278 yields -0.1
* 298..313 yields -1.3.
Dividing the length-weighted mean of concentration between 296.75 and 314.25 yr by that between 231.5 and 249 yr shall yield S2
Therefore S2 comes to 1.1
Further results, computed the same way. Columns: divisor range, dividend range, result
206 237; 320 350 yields 0.97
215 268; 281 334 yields 1.00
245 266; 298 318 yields 1.04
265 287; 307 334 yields 0.95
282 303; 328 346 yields 0.94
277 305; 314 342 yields 0.92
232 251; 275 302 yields 1.03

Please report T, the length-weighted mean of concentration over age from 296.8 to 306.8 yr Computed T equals 147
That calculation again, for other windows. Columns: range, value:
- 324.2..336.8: 128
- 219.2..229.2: 129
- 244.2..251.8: 131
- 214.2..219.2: 136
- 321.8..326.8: 122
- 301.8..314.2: 138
